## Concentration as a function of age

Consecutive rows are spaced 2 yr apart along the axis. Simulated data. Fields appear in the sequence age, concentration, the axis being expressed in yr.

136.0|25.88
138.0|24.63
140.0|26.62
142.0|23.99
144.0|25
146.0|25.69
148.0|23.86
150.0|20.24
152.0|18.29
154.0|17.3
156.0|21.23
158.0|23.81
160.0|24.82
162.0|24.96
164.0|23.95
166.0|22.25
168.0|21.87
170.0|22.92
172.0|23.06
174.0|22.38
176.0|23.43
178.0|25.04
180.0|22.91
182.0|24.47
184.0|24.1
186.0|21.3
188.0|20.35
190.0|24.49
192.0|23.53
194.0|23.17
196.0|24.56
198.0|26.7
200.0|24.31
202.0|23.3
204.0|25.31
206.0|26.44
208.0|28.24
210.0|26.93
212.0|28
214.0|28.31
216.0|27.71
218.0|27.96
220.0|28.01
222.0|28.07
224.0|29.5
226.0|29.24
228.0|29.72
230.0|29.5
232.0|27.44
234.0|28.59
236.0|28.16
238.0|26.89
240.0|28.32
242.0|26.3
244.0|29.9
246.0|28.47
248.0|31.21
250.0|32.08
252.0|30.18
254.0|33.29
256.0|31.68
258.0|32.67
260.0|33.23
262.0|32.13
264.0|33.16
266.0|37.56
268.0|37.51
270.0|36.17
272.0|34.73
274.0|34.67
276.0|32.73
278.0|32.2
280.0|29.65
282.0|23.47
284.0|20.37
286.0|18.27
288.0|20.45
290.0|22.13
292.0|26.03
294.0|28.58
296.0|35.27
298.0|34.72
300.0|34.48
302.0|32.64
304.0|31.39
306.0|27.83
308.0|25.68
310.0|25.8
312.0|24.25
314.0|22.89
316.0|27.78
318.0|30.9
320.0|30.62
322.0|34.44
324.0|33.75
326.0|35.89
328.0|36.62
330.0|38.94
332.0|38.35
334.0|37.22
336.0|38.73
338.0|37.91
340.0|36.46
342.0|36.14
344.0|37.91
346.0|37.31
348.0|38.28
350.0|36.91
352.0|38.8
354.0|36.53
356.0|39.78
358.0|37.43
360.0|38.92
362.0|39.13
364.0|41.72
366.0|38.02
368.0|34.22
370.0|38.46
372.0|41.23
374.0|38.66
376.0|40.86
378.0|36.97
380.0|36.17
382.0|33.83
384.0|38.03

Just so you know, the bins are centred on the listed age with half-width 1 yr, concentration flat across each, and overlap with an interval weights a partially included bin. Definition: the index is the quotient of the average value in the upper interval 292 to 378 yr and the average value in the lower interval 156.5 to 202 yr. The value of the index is 1.49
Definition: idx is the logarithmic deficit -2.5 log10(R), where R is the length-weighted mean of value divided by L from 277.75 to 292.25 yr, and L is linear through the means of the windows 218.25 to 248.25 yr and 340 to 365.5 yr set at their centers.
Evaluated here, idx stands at 0.36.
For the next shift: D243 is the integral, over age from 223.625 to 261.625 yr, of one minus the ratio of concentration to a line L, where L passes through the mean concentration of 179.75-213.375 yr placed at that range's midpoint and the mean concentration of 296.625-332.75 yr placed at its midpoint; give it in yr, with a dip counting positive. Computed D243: -3.5 yr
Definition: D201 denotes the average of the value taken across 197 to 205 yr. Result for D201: 24.9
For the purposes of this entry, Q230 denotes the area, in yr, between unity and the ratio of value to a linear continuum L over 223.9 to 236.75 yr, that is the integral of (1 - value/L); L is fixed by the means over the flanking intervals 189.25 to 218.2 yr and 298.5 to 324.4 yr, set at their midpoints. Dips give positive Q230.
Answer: -1.0 yr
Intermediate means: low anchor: 25.9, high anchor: 29.4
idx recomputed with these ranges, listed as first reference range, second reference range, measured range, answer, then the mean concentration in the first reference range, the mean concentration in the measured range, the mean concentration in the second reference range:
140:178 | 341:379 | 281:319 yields 0.241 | 22.9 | 27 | 38.3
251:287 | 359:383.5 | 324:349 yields -0.044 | 31.3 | 37.3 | 38.2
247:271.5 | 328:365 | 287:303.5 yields 0.203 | 33.4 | 29.4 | 38.1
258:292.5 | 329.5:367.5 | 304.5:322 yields 0.233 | 29.8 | 27.5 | 38.1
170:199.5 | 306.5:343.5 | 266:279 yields -0.187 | 23.5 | 34.9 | 32.9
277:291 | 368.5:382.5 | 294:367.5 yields -0.119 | 23.8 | 34.6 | 38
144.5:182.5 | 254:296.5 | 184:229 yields -0.019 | 22.8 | 26.1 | 30.1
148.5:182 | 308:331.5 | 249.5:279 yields -0.201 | 22.5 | 33.6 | 31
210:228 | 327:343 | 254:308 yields 0.091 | 28.3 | 30.5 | 37.5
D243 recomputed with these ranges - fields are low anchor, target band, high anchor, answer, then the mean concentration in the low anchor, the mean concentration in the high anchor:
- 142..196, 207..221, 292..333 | -1.3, 22.9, 31.4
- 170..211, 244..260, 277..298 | -3.8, 24.2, 26.1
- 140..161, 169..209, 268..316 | 0.4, 22.6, 28.6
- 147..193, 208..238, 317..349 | -1.4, 22.6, 36.2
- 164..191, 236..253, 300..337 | -1.2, 23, 31.9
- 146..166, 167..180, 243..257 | 0.4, 22.2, 31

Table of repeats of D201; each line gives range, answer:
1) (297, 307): 32.2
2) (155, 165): 23.8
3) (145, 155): 21.1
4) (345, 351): 37.5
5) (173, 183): 23.6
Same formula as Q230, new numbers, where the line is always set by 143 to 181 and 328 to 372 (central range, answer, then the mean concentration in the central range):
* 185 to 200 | 1.1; 23.5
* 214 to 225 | -0.3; 28.3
